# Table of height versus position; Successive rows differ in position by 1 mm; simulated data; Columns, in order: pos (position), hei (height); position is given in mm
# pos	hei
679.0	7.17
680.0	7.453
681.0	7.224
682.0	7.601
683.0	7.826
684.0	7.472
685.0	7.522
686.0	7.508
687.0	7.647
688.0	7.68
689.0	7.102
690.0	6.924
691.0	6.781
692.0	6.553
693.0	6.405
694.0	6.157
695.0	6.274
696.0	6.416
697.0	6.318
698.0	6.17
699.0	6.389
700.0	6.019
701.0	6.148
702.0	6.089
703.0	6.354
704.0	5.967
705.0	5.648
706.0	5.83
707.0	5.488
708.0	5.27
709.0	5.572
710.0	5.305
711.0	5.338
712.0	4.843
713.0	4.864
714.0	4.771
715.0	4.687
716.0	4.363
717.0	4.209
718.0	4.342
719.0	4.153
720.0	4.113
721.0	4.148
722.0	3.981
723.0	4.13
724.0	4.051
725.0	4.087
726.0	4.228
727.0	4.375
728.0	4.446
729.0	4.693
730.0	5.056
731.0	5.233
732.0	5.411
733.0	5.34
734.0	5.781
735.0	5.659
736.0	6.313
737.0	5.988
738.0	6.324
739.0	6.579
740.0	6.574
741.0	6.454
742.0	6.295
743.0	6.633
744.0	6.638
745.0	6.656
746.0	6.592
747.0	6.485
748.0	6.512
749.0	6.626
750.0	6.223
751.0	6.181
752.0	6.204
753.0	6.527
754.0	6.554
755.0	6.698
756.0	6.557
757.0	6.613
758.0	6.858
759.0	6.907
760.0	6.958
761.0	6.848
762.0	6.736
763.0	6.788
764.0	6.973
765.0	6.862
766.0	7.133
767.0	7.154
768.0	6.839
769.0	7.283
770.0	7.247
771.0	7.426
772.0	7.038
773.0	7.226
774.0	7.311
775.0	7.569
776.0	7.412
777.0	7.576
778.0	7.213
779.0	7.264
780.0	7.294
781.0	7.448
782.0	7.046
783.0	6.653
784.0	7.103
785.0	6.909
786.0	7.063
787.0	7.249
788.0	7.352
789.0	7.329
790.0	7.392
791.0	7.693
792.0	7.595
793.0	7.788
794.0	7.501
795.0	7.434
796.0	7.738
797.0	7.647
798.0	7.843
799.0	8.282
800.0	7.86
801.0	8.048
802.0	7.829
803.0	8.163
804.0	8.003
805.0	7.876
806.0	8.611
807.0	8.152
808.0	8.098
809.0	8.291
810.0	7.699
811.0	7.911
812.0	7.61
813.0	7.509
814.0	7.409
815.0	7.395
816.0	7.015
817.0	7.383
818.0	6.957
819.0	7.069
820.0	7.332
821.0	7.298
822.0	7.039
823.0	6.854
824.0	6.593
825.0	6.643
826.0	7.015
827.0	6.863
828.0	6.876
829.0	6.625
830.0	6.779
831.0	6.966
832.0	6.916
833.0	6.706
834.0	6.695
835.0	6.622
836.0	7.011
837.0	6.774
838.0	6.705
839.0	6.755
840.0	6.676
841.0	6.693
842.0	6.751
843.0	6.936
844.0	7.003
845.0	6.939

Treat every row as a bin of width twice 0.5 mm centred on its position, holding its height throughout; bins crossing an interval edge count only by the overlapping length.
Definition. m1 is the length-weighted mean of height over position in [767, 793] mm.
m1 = 7.27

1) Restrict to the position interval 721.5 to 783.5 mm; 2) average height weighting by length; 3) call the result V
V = 6.35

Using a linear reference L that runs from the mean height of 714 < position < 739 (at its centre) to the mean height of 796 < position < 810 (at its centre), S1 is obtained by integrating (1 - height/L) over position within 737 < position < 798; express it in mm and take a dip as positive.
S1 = -4.5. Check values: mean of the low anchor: 4.83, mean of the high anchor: 8.03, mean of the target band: 6.98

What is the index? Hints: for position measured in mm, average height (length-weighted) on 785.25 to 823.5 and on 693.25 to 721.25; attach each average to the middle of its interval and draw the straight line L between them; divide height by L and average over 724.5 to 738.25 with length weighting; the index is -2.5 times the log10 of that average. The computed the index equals 0.15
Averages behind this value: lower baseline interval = 5.42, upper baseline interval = 7.61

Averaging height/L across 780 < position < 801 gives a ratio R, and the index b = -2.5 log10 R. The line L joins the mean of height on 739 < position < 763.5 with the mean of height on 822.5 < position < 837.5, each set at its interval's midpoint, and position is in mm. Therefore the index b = -0.12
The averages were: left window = 6.59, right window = 6.8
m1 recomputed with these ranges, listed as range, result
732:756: 6.33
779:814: 7.64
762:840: 7.3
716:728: 4.19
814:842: 6.9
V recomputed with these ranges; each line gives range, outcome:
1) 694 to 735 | 5.17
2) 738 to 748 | 6.53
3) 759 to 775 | 7.07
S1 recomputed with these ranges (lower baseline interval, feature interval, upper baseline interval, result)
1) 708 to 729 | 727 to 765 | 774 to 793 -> -3.7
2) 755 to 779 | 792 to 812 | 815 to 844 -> -2.7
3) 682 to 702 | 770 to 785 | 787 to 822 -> 0.4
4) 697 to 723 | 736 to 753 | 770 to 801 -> -0.6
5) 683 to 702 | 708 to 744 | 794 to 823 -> 9.8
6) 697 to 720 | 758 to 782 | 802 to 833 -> -2.4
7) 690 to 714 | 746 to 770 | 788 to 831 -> 0.1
